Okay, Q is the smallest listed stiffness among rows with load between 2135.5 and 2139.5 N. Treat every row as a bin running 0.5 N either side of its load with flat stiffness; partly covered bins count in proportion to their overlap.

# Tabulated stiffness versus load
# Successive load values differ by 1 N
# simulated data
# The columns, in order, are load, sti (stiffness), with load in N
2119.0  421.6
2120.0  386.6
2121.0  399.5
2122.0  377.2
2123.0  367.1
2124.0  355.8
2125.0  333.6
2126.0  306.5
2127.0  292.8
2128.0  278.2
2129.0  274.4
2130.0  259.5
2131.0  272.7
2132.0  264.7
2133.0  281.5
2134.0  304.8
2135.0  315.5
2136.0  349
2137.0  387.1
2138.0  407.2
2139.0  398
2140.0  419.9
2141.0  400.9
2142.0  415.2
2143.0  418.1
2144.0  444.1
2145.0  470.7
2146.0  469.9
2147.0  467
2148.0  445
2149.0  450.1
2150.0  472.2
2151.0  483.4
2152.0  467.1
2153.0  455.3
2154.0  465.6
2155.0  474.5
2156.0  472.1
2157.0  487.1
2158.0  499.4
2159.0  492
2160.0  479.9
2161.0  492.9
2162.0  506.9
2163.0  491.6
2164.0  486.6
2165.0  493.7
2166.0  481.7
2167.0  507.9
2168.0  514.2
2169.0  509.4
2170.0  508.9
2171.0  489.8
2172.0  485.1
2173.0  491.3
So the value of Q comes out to 349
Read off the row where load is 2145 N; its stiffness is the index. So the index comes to 470.7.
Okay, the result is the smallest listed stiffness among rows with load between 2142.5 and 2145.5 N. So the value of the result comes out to 418.1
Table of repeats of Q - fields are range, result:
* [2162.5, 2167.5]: 481.7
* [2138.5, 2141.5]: 398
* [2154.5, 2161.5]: 472.1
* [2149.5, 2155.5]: 455.3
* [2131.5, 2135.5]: 264.7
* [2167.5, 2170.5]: 508.9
